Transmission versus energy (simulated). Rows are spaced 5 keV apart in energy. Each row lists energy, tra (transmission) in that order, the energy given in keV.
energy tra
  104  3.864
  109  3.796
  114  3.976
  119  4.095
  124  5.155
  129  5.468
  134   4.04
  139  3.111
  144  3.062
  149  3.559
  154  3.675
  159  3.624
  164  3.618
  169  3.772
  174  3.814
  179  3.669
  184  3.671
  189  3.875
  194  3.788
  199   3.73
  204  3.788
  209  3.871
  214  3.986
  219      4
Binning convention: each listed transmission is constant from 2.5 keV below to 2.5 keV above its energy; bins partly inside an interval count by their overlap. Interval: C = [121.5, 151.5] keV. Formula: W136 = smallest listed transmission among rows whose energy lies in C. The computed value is 3.062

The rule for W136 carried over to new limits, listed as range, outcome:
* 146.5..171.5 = 3.559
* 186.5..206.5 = 3.73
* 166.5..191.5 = 3.669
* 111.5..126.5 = 3.976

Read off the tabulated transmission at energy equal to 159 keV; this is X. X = 3.624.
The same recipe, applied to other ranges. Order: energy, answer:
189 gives 3.875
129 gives 5.468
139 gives 3.111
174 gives 3.814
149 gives 3.559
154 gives 3.675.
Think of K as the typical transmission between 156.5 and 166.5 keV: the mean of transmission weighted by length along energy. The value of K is 3.62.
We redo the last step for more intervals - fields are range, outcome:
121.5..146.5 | 4.17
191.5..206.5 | 3.77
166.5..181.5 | 3.75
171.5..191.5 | 3.76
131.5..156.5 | 3.49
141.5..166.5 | 3.51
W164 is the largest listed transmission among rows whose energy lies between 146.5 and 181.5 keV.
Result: 3.814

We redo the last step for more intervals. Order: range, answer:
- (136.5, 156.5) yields 3.675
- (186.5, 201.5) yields 3.875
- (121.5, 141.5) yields 5.468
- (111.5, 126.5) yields 5.155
